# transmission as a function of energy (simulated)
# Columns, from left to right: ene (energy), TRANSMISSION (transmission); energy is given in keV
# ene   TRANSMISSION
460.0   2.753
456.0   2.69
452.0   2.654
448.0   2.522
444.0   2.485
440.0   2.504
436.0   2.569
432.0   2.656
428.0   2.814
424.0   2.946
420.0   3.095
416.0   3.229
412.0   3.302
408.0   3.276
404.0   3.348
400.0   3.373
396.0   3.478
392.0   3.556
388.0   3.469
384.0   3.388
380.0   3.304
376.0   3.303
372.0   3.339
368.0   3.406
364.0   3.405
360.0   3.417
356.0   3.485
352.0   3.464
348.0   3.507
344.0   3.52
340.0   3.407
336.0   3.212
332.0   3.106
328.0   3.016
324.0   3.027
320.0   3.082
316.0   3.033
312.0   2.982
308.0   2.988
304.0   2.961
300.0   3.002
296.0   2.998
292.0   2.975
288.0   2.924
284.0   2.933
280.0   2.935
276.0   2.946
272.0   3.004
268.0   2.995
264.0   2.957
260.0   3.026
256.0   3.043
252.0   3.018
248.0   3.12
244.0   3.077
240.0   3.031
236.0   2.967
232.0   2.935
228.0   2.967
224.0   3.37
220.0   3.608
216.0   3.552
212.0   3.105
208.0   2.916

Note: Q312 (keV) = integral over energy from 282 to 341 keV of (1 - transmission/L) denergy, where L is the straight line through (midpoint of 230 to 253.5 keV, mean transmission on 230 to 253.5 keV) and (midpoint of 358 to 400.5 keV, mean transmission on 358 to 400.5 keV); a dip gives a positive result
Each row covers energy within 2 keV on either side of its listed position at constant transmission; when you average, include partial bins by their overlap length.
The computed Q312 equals 3.3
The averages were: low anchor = 3.02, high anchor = 3.4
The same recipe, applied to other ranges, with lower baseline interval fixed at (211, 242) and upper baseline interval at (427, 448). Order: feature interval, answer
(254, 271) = 0.47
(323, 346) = -2.71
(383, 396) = -3.59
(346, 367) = -4.71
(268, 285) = 0.50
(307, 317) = -0.17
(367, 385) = -3.76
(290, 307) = 0.02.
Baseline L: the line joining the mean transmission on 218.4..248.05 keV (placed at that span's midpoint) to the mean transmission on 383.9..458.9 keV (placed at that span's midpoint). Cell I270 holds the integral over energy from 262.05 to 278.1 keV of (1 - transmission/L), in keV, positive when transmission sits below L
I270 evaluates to 0.7 keV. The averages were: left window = 3.13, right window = 3.01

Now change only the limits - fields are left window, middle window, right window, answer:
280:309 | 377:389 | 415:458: -2.4 keV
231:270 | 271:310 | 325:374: 2.3 keV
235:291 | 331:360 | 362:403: -1.1 keV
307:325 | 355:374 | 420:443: -3.3 keV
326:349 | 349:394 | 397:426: -2.1 keV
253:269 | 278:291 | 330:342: 0.6 keV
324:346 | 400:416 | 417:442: -2.3 keV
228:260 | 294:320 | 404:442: 0.0 keV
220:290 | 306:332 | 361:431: 1.0 keV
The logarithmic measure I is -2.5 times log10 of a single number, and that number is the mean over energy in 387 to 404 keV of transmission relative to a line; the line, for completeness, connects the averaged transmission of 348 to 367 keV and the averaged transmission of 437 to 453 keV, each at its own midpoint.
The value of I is -0.13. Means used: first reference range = 3.45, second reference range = 2.54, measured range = 3.45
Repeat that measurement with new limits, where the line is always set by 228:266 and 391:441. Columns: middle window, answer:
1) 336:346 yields -0.12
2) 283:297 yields 0.03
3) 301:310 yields 0.02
